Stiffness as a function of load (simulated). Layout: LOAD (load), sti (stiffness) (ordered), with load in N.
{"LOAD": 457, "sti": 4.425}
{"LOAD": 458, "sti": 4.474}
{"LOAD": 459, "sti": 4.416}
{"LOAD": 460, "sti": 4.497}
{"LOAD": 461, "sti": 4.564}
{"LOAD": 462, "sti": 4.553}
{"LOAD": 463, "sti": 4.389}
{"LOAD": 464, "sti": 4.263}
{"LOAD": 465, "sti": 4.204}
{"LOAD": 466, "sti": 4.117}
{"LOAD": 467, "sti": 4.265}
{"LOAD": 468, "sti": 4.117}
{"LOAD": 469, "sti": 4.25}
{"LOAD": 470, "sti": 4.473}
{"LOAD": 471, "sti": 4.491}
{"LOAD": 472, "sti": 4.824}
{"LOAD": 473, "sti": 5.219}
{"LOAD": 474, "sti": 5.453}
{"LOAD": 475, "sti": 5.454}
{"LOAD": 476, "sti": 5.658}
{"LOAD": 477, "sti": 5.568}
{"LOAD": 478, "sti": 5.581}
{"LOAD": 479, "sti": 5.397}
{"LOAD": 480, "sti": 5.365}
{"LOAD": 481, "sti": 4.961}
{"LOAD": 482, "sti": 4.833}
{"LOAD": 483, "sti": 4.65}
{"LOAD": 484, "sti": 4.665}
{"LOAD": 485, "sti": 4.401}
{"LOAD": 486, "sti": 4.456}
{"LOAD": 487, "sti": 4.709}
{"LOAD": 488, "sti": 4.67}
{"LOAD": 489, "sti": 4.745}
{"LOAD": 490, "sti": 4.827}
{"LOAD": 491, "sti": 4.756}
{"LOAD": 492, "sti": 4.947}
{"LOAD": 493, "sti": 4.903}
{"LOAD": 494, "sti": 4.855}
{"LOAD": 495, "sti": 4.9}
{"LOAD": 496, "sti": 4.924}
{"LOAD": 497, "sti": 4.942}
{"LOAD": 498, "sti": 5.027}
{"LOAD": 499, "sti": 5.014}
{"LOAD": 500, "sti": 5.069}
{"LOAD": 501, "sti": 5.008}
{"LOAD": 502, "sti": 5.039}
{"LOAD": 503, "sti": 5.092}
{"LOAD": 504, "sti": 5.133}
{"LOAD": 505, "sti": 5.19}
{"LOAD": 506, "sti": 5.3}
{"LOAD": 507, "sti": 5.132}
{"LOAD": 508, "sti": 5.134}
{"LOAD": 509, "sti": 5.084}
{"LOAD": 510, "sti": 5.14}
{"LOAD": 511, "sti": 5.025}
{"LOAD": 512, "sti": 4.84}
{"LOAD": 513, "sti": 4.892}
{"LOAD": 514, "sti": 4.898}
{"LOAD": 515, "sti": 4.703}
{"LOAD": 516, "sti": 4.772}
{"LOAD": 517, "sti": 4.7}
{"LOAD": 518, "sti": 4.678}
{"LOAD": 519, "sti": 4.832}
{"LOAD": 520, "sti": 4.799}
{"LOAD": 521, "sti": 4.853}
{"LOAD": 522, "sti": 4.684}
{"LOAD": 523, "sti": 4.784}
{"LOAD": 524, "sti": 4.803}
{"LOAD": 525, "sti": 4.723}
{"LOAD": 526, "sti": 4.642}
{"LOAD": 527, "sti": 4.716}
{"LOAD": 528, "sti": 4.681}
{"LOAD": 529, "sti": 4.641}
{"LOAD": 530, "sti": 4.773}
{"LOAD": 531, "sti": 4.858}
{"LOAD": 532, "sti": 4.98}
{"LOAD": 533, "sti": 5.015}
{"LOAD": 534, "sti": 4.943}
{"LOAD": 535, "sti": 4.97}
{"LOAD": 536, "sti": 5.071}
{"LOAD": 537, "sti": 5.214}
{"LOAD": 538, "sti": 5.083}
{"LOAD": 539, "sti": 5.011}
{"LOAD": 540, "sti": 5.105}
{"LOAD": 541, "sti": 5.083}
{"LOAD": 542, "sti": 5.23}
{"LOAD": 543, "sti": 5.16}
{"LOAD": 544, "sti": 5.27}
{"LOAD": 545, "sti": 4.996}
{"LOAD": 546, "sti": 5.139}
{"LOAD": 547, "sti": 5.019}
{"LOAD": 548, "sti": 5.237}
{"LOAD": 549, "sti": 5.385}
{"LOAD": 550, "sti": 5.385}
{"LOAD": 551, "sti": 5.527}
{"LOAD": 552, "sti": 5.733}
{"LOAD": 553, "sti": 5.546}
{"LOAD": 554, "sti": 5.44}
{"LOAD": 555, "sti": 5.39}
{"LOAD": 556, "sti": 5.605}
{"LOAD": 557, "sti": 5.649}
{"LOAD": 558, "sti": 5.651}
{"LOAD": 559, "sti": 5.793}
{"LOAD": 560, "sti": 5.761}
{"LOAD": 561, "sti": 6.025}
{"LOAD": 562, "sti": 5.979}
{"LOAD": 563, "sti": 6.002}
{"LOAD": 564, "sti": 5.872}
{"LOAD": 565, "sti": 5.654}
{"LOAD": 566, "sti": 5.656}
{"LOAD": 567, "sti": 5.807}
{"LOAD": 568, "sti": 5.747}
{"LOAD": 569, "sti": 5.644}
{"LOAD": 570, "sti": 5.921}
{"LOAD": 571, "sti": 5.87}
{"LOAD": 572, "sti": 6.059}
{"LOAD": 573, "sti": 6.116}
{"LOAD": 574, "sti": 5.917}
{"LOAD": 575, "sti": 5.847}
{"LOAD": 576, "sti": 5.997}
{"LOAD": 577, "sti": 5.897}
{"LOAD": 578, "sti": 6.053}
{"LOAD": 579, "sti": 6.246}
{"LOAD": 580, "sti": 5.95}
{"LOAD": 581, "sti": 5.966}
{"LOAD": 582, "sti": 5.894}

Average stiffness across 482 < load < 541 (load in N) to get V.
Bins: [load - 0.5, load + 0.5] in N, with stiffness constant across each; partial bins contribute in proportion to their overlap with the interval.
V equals 4.89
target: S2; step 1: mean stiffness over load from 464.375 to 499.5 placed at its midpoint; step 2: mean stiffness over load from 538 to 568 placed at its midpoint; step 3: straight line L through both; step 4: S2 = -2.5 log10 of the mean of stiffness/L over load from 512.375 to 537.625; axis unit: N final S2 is 0.09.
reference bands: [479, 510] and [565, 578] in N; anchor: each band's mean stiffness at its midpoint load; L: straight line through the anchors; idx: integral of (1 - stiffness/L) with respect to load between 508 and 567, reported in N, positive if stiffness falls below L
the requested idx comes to 3.3 N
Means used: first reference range 4.94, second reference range 5.87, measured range 5.16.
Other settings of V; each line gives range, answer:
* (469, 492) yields 4.95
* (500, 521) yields 4.97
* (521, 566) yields 5.23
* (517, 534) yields 4.78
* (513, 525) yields 4.78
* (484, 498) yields 4.78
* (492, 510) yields 5.04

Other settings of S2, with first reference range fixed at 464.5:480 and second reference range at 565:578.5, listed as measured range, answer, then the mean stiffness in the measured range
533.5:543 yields 0.09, 5.08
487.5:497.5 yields 0.05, 4.85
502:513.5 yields 0.03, 5.09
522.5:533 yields 0.14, 4.77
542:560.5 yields 0.05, 5.42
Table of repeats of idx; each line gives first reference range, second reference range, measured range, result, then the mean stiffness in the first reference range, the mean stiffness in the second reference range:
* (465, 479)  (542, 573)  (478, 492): 0.4 N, 4.88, 5.6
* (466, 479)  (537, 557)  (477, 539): 2.3 N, 4.93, 5.29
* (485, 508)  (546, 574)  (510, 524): 1.0 N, 4.93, 5.68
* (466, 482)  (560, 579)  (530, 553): 1.9 N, 4.97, 5.9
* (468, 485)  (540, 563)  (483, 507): 1.1 N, 5.01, 5.46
